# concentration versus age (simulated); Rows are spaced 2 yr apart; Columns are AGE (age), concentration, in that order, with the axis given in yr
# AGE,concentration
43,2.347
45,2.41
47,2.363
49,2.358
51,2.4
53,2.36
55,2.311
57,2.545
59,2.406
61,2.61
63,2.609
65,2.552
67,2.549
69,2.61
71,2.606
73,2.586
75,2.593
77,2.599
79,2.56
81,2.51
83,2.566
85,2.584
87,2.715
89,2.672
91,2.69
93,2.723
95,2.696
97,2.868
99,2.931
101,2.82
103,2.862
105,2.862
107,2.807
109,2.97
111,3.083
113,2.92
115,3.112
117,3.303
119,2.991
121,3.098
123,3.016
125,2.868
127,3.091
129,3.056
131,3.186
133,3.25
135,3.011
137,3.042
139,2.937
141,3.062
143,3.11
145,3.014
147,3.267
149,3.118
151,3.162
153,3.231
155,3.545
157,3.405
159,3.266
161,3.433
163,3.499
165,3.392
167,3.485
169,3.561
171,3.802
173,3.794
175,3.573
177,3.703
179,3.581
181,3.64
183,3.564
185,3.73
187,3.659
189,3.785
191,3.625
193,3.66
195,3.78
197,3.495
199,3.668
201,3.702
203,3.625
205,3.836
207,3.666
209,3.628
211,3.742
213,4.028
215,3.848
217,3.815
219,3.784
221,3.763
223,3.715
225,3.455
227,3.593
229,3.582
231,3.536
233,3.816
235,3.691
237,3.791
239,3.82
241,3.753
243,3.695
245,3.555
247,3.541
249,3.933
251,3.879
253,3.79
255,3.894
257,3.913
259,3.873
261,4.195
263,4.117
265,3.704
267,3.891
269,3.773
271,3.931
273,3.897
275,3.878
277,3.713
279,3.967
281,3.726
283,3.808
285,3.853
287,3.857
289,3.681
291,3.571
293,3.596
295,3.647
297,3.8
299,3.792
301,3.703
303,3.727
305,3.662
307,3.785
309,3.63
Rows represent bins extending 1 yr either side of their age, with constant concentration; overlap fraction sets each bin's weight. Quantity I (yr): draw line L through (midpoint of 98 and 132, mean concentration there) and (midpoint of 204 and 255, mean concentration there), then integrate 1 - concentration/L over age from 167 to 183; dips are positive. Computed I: -1.2 yr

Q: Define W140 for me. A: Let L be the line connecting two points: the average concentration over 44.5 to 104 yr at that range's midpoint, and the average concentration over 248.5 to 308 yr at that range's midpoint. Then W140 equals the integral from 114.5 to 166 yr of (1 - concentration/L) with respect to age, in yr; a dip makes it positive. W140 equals -3.2 yr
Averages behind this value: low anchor 2.59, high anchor 3.82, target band 3.17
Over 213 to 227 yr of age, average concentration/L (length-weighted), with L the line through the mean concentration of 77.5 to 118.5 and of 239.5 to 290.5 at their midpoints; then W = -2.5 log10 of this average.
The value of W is -0.06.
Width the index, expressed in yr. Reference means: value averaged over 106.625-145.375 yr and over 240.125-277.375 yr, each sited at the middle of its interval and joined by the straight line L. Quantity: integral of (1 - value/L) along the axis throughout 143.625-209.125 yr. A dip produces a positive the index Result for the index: -3.6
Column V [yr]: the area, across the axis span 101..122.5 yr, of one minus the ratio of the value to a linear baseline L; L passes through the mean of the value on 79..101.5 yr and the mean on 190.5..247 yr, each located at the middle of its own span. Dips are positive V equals -0.9 yr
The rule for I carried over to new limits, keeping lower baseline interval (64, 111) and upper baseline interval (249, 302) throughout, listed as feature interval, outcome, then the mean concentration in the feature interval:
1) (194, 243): -3.2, 3.71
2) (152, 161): -0.7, 3.37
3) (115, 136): -1.1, 3.09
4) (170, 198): -3.4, 3.67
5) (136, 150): -0.2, 3.08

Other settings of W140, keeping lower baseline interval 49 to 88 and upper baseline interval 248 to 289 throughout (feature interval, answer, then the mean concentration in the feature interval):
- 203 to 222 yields -1.5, 3.78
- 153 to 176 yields -2.4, 3.51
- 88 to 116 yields -1.0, 2.86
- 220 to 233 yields -0.1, 3.62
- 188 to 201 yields -1.1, 3.67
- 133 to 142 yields -0.1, 3.04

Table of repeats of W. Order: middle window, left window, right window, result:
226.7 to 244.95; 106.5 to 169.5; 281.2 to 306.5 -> -0.05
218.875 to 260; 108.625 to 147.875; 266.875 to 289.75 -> -0.03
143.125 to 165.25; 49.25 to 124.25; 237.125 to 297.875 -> -0.06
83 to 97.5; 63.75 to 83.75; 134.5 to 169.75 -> 0.01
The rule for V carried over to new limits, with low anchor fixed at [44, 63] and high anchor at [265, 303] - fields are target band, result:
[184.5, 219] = -4.5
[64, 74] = -0.2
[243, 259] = -0.9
